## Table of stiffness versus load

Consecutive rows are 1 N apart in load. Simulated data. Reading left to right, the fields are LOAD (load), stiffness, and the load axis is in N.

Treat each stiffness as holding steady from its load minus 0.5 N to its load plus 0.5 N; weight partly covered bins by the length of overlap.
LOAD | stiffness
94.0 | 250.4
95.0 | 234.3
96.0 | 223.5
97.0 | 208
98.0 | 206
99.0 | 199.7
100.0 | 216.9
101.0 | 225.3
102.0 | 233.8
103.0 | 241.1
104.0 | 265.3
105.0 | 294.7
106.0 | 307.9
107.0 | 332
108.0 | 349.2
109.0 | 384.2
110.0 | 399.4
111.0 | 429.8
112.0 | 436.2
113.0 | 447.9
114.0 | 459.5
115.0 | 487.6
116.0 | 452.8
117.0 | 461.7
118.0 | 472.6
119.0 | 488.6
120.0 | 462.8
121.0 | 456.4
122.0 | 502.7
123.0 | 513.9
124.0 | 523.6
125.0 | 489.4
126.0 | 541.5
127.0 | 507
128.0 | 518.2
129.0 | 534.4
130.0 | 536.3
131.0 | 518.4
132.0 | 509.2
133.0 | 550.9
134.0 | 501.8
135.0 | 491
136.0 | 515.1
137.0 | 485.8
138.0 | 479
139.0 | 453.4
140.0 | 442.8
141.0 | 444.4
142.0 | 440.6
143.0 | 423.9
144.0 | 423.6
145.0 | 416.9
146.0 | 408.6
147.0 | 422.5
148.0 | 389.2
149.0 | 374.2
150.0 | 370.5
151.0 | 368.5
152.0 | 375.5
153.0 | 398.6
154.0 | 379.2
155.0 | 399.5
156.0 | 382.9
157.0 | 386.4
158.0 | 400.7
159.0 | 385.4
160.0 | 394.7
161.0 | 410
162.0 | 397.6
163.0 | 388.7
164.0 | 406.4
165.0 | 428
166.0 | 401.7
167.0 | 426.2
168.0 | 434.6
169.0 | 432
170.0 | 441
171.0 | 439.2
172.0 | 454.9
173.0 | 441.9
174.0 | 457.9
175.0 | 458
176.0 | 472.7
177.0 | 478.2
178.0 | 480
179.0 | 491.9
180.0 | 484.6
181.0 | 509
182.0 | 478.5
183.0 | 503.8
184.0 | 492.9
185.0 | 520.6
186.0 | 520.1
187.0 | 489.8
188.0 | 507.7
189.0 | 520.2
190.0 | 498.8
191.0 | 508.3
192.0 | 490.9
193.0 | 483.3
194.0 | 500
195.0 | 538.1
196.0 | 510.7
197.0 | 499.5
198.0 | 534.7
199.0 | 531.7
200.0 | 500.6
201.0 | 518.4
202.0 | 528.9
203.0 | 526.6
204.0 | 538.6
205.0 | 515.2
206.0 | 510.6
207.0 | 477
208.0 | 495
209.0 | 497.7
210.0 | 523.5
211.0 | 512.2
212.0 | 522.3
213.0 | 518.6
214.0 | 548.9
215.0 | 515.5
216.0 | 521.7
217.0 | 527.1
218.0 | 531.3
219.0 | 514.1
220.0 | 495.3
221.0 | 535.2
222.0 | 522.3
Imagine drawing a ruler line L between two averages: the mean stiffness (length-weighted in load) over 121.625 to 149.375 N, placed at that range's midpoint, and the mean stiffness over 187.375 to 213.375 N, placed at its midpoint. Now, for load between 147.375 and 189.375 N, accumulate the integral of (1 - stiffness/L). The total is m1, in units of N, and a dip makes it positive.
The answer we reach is 4.9 N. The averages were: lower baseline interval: 477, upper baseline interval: 512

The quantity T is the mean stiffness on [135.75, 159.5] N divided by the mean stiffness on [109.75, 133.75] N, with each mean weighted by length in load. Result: 0.85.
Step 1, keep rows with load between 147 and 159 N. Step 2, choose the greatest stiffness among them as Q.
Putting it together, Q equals 422.5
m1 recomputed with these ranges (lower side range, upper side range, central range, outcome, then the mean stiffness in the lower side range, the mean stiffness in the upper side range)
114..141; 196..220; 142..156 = 2.88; 494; 517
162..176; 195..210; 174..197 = -1.17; 432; 514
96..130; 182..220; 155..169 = 1.71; 395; 513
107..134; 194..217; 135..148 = 1.07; 476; 517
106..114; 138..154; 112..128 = -3.37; 395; 411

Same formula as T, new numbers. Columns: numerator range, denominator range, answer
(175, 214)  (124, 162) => 1.14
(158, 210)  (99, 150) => 1.11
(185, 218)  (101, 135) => 1.17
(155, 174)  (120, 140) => 0.82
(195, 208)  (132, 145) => 1.10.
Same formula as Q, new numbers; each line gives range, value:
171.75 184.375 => 509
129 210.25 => 550.9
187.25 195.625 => 538.1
